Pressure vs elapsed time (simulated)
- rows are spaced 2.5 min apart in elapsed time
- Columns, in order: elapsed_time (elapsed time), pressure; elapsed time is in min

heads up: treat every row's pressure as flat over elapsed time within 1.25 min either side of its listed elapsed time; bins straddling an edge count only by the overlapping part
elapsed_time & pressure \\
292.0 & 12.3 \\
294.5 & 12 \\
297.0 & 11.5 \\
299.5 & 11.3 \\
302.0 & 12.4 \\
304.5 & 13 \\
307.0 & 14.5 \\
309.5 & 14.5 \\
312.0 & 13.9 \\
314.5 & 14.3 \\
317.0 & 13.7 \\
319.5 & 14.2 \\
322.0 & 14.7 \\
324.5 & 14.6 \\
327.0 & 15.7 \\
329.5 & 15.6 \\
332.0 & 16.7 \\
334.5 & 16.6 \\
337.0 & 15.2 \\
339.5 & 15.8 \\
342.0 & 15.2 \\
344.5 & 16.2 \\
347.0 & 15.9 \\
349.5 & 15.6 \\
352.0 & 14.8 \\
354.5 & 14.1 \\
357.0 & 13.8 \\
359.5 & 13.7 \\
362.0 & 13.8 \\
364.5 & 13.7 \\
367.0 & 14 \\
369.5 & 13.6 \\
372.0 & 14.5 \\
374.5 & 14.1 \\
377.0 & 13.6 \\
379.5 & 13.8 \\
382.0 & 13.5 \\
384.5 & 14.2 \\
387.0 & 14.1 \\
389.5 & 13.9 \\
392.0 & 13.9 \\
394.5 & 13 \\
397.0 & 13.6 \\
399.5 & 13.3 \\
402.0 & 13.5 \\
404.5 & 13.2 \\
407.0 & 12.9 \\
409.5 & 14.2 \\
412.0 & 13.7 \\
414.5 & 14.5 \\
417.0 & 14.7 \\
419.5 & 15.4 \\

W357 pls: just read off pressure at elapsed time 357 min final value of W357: 13.8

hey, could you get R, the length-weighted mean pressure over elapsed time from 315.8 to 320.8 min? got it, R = 14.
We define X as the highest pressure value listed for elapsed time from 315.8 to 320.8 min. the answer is 14.2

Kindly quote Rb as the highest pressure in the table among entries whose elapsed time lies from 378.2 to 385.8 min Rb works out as 14.2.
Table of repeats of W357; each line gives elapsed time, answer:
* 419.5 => 15.4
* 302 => 12.4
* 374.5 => 14.1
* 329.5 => 15.6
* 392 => 13.9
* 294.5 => 12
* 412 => 13.7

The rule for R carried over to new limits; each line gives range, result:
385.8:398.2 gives 13.7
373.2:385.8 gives 13.8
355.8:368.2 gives 13.8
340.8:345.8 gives 15.7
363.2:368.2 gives 13.8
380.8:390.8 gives 13.9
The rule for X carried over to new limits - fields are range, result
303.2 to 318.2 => 14.5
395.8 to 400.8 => 13.6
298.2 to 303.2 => 12.4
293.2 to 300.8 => 12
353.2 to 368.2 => 14.1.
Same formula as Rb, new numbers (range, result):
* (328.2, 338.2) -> 16.7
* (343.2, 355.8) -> 16.2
